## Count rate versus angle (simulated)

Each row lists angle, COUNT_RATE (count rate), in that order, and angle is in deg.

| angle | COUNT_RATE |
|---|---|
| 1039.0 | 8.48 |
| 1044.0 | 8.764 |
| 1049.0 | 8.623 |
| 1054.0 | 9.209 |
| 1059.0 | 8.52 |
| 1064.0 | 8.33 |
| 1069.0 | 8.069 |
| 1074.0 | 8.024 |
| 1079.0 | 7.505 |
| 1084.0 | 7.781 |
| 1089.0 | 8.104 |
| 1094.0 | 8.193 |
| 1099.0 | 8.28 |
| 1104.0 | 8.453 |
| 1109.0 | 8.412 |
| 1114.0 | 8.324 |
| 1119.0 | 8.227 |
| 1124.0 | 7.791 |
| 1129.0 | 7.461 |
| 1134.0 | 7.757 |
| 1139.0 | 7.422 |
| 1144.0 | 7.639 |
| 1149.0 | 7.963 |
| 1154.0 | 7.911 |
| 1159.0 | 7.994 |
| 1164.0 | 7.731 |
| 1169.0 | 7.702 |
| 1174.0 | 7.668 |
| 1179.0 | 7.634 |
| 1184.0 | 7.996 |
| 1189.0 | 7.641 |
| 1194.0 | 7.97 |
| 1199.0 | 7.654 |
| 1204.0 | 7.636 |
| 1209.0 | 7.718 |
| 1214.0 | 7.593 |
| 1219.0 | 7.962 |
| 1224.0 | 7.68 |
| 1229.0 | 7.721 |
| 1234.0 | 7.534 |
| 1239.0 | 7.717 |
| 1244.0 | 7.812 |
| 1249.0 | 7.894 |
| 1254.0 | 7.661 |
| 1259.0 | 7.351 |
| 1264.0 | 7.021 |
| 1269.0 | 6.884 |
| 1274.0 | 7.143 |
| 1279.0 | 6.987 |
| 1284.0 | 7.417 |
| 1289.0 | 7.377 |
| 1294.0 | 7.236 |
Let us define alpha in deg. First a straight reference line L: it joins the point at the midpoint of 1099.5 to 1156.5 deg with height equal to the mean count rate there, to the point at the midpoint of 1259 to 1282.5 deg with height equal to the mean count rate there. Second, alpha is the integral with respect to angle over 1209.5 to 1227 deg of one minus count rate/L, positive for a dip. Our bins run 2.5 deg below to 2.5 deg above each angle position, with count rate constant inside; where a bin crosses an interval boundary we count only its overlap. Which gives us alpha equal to -0.8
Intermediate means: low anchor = 7.95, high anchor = 7.06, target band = 7.74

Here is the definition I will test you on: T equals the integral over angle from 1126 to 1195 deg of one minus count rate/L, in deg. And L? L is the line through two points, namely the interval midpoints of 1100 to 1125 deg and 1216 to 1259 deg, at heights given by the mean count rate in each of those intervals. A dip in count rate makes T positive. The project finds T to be 2.7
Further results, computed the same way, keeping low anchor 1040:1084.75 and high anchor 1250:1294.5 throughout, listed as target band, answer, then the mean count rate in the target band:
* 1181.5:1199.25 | -0.4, 7.84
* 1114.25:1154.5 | 0.9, 7.8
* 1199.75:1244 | -1.1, 7.7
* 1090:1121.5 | -0.7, 8.3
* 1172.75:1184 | 0.0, 7.73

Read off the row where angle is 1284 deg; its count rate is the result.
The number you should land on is 7.417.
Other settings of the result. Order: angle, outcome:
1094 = 8.193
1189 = 7.641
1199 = 7.654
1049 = 8.623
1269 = 6.884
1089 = 8.104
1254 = 7.661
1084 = 7.781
